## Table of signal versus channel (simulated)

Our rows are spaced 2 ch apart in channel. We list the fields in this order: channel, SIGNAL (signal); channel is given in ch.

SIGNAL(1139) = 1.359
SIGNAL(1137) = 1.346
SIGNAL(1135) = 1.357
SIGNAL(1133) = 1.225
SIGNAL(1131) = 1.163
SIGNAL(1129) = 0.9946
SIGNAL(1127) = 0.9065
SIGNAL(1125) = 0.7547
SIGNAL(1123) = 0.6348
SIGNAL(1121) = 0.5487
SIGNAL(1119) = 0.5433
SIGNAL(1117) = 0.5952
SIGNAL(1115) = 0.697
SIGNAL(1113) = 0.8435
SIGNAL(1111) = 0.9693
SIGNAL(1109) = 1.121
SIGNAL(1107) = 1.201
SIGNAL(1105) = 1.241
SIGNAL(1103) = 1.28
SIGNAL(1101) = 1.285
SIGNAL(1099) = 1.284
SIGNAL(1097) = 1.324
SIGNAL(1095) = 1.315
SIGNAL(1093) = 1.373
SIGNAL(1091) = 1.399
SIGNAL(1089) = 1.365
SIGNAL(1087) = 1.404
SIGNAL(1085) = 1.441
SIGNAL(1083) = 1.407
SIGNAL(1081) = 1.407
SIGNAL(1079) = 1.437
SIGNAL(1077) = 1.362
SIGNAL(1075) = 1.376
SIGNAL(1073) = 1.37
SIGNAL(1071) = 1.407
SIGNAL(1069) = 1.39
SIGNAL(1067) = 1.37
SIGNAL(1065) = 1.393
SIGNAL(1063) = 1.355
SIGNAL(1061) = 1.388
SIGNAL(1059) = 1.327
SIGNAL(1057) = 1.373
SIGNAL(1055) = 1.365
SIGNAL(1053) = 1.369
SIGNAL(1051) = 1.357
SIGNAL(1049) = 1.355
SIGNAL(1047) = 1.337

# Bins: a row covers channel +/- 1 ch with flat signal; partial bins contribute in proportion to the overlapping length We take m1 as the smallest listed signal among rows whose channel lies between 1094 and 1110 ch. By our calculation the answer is 1.121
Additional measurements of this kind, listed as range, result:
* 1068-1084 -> 1.362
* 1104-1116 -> 0.697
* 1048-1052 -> 1.355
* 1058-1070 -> 1.327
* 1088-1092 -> 1.365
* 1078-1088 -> 1.404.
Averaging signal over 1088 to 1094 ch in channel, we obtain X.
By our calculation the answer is 1.38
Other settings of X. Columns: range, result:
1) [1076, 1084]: 1.4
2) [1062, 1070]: 1.38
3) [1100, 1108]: 1.25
